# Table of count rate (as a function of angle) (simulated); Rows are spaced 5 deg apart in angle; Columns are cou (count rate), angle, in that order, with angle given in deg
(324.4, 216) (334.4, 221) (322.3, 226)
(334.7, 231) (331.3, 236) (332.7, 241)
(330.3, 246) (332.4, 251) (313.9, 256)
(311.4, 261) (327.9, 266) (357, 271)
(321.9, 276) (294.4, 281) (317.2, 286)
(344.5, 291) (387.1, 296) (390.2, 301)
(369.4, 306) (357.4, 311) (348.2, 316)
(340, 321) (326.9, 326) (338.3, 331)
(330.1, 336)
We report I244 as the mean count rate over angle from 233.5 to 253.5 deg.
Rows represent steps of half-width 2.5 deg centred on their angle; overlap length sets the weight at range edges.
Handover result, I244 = 332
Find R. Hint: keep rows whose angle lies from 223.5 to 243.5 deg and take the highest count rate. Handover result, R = 334.7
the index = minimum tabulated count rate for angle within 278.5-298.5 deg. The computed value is 294.4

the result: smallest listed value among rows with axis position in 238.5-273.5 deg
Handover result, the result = 311.4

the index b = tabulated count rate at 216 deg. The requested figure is 324.4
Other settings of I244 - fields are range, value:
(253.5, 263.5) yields 313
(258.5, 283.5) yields 323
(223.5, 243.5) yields 330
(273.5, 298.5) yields 333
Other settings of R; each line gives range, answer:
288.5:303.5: 390.2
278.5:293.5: 344.5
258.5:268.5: 327.9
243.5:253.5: 332.4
